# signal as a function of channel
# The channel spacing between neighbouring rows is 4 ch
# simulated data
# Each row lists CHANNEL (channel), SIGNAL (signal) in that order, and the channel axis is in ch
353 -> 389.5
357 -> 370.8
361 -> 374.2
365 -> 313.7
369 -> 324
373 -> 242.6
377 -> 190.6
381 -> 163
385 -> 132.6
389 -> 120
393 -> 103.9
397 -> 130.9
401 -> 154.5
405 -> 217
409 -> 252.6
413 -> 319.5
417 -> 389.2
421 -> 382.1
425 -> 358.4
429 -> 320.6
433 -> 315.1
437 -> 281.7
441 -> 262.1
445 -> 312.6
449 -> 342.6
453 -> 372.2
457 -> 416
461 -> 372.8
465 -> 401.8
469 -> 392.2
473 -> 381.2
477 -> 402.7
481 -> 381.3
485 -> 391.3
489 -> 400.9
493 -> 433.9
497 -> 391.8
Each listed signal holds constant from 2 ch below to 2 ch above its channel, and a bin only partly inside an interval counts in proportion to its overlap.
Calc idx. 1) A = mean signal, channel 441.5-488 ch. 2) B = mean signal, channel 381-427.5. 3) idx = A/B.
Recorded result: 1.63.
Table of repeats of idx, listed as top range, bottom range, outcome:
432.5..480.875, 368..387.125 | 1.75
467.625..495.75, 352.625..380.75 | 1.32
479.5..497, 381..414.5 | 2.28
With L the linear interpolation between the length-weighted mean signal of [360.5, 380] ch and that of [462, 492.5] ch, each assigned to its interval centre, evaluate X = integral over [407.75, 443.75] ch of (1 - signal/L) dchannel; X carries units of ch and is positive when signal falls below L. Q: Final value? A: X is 1.6 ch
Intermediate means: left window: 276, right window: 394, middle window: 321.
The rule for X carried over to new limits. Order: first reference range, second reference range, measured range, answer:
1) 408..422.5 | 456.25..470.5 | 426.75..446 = 3.4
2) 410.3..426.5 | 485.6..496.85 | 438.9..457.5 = 2.2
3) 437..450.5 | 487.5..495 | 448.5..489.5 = -3.0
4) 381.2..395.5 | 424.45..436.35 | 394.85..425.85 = -4.7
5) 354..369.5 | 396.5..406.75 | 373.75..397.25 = 9.6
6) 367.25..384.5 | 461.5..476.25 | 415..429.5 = -3.0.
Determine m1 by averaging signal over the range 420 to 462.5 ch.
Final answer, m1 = 338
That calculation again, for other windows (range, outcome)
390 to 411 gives 169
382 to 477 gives 294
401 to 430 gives 308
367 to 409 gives 181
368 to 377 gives 258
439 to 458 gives 337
